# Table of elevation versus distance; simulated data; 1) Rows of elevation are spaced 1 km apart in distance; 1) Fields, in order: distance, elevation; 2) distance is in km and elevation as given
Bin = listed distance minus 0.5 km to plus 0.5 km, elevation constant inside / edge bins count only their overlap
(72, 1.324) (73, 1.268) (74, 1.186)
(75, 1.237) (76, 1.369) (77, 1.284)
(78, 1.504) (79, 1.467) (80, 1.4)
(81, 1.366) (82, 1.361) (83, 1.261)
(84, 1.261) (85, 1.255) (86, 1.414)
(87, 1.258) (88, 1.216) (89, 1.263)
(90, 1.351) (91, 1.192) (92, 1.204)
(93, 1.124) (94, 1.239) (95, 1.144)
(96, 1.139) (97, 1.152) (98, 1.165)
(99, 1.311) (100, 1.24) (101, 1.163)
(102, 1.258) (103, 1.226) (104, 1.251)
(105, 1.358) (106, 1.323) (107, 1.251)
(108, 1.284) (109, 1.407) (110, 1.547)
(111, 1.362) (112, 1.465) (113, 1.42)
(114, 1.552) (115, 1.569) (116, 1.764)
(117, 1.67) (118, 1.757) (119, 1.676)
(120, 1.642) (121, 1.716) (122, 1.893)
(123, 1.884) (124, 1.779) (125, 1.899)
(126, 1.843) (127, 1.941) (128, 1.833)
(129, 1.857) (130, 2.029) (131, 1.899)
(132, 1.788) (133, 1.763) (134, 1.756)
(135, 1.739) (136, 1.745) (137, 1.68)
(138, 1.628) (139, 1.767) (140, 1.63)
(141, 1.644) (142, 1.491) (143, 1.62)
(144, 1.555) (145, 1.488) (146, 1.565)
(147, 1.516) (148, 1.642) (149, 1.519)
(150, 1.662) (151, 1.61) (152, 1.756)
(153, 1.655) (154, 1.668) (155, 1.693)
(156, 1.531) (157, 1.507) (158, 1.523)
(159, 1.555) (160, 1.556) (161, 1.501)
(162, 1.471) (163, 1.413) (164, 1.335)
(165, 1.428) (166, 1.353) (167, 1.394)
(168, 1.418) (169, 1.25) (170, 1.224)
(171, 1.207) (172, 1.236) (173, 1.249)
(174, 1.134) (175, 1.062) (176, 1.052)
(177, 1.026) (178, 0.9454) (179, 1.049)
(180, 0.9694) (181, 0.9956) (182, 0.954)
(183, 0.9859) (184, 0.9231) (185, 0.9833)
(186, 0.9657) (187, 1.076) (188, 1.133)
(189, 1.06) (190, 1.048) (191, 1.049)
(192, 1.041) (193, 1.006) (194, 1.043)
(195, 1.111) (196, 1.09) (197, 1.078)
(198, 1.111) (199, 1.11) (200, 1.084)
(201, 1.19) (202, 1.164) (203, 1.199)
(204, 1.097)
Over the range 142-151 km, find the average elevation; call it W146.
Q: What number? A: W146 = 1.57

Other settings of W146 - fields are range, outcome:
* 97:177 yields 1.53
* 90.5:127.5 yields 1.45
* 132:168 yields 1.58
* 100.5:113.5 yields 1.33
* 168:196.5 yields 1.07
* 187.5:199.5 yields 1.07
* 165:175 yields 1.27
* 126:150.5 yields 1.7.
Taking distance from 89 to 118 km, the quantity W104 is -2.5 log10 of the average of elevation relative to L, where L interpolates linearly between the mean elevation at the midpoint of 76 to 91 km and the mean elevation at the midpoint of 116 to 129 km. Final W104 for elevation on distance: 0.18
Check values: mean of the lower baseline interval 1.33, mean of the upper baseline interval 1.8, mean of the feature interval 1.33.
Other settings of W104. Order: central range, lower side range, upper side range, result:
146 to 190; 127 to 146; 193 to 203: 0.09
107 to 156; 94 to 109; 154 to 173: -0.25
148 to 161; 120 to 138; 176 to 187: -0.14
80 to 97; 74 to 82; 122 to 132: 0.17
